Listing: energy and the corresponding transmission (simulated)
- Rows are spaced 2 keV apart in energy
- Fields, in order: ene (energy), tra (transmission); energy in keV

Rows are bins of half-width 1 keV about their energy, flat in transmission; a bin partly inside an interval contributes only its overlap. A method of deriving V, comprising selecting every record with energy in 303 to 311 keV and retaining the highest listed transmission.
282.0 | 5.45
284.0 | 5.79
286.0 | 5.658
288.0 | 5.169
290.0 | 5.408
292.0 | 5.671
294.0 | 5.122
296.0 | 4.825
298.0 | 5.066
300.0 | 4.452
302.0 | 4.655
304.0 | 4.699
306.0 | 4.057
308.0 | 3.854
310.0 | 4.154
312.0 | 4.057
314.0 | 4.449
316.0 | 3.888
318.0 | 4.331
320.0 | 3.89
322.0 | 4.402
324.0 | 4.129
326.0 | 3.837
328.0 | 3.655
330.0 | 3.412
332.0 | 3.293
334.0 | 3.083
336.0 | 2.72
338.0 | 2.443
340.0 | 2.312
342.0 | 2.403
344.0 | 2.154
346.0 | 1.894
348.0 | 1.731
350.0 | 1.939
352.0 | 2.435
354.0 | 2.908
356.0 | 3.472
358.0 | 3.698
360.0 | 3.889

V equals 4.699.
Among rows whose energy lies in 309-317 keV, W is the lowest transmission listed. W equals 3.888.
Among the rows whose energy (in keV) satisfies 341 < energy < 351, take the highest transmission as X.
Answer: 2.403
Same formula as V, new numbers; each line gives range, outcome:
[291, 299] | 5.671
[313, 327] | 4.449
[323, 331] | 4.129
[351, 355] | 2.908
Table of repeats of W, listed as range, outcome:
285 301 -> 4.452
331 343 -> 2.312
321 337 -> 2.72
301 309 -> 3.854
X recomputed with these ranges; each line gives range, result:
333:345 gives 3.083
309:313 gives 4.154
